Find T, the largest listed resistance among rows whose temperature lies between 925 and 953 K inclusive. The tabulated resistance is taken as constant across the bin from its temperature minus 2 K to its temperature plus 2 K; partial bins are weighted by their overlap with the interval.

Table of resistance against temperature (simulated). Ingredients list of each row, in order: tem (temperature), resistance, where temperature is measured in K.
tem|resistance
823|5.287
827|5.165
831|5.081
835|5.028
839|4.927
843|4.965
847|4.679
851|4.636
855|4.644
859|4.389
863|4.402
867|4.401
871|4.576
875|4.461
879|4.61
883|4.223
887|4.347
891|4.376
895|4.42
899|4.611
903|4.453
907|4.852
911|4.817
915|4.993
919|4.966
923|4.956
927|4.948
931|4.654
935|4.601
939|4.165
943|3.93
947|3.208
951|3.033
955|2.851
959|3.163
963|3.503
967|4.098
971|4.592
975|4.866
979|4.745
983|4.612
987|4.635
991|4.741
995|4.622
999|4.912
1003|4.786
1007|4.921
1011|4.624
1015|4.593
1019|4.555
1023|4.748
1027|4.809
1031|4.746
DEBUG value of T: 4.948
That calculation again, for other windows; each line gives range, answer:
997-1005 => 4.912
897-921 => 4.993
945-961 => 3.208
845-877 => 4.679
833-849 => 5.028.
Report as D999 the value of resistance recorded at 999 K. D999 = 4.912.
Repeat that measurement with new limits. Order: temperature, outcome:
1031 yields 4.746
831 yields 5.081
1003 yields 4.786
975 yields 4.866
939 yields 4.165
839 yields 4.927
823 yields 5.287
